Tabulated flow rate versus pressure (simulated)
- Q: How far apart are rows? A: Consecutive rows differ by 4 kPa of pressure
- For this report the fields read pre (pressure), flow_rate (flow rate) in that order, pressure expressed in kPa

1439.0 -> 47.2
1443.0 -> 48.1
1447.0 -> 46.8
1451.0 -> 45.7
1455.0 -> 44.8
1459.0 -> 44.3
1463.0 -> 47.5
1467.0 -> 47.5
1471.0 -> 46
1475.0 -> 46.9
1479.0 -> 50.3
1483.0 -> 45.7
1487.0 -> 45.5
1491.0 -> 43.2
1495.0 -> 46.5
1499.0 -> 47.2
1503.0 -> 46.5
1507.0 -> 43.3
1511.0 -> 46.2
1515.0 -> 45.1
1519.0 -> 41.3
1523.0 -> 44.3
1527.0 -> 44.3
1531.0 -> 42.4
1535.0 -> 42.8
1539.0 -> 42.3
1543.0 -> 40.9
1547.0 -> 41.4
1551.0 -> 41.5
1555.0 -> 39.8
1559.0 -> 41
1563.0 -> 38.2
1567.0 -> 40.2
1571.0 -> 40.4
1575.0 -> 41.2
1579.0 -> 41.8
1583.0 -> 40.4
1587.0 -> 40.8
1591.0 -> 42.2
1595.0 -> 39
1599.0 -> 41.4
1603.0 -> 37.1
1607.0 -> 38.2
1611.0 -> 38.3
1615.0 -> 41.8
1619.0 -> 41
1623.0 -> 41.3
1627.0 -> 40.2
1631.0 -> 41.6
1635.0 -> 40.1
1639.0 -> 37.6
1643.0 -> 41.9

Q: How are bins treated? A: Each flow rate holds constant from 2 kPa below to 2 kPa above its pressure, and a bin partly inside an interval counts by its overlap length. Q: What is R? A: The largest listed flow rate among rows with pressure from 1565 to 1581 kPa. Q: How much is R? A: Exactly 41.8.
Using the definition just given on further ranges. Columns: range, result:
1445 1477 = 47.5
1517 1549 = 44.3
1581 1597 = 42.2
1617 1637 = 41.6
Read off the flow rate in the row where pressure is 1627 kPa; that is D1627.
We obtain 40.2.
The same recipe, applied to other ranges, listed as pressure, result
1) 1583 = 40.4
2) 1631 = 41.6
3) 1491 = 43.2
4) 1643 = 41.9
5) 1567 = 40.2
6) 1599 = 41.4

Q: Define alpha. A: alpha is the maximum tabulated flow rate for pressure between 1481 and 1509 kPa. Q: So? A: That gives 47.2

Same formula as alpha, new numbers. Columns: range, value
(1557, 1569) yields 41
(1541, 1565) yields 41.5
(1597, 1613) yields 41.4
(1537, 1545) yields 42.3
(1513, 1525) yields 45.1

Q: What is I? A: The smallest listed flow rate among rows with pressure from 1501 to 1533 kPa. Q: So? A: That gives 41.3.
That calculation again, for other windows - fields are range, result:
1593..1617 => 37.1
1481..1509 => 43.2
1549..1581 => 38.2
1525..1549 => 40.9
